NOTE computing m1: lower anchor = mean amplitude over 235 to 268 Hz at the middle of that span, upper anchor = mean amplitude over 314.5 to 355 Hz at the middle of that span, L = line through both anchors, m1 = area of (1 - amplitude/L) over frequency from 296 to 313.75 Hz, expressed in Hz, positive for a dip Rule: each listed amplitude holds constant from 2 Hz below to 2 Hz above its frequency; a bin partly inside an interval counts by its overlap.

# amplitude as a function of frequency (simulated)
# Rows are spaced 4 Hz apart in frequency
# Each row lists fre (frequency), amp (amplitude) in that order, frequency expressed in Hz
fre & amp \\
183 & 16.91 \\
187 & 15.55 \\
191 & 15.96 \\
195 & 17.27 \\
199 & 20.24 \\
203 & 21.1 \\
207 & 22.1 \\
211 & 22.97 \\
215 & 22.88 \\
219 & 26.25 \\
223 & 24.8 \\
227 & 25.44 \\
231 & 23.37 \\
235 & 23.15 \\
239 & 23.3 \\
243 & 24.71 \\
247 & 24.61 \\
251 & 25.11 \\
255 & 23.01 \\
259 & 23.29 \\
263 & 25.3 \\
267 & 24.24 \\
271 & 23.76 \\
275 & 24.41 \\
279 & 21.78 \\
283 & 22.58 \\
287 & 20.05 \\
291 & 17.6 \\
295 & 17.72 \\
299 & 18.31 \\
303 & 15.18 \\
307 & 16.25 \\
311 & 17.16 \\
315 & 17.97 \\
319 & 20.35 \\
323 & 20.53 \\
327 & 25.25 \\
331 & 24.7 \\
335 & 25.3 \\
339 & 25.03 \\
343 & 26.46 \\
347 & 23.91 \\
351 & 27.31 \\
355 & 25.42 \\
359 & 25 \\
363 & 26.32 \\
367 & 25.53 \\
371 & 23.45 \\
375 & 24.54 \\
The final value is 5.3 Hz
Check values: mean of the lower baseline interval 24.1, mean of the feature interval 16.8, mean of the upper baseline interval 24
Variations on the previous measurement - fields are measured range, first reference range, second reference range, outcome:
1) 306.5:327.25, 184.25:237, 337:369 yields 4.4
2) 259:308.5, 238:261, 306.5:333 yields 3.7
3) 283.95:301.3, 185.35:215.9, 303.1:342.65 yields 1.9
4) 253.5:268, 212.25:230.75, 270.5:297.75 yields -1.1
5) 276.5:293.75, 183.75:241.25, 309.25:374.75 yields 1.8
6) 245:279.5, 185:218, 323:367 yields -2.9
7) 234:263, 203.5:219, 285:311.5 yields -4.8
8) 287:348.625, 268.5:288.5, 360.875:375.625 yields 7.8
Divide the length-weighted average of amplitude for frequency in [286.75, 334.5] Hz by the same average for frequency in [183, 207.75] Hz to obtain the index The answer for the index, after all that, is 1.1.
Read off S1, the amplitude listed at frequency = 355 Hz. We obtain 25.42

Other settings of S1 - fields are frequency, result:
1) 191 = 15.96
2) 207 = 22.1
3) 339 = 25.03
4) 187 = 15.55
